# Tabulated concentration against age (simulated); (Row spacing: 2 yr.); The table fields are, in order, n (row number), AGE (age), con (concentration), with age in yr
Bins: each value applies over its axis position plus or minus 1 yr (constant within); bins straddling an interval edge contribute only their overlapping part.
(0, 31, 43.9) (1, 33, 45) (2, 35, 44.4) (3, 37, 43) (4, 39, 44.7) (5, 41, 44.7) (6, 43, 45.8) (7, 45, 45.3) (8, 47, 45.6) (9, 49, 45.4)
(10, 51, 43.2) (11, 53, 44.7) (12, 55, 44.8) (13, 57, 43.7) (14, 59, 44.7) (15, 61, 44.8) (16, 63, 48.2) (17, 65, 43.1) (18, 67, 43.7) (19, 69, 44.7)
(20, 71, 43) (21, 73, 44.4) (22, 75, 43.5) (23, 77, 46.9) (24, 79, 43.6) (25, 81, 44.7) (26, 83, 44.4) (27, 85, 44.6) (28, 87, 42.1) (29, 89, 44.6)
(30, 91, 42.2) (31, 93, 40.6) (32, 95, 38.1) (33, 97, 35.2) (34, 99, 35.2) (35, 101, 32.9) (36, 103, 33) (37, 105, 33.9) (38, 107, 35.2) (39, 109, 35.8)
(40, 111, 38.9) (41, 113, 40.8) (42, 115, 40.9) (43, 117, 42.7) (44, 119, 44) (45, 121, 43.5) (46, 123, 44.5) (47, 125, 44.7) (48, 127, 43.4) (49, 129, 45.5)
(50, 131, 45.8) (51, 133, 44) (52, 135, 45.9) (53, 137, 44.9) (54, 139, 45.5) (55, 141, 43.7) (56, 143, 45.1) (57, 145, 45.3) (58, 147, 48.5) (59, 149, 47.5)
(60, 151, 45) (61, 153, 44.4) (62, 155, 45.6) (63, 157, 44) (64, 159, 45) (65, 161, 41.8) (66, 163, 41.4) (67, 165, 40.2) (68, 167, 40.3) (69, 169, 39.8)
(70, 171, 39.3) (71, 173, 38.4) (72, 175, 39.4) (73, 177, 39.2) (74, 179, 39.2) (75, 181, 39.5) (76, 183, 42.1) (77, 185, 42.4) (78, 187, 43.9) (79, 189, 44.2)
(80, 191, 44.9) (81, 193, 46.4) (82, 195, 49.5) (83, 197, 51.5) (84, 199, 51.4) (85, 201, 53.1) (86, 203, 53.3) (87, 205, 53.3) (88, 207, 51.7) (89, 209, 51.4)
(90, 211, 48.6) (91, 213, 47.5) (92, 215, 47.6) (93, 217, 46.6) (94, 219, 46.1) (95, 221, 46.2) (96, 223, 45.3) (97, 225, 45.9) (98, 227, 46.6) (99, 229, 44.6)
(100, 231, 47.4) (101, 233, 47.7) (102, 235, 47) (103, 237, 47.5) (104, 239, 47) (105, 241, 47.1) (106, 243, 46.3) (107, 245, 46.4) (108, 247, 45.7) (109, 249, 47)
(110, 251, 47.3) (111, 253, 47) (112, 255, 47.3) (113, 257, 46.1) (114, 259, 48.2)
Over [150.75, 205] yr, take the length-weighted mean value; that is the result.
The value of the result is 44.1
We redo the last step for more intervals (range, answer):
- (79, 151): 42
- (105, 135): 42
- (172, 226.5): 46.2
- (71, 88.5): 44.2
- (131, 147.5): 45.3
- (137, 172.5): 43.6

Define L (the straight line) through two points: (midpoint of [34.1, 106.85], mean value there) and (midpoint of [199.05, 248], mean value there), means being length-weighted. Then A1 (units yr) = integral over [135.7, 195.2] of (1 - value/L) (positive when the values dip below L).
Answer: 3.6 yr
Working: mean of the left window 42.6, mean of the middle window 43.1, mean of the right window 48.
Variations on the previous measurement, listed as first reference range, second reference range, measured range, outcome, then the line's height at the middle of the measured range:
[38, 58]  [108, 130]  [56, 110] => 2.7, 43.5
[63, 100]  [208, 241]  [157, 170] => 1.0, 45.2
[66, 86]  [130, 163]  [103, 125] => 2.4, 44.7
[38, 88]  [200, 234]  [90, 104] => 2.7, 45.4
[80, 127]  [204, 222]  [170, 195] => 2.4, 46.4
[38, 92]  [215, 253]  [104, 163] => 2.7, 45.3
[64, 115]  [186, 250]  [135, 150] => -0.8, 43.6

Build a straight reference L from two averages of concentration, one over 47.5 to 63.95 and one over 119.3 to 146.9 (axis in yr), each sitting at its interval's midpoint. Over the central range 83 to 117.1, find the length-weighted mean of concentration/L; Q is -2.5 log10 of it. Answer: 0.16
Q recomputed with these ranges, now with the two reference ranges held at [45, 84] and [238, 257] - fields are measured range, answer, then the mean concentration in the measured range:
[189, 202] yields -0.07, 49.1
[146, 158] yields 0.00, 45.8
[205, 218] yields -0.07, 49.2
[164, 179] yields 0.16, 39.5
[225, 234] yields 0.00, 46.5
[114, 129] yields 0.04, 43.5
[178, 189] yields 0.11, 41.7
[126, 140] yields 0.01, 45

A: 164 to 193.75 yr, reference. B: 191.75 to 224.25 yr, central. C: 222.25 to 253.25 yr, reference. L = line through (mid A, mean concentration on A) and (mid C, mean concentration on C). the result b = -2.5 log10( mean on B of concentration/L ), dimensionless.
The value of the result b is -0.127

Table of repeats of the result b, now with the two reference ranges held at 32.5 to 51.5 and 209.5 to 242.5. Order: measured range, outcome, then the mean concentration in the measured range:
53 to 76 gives 0.01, 44.4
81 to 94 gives 0.05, 43.2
